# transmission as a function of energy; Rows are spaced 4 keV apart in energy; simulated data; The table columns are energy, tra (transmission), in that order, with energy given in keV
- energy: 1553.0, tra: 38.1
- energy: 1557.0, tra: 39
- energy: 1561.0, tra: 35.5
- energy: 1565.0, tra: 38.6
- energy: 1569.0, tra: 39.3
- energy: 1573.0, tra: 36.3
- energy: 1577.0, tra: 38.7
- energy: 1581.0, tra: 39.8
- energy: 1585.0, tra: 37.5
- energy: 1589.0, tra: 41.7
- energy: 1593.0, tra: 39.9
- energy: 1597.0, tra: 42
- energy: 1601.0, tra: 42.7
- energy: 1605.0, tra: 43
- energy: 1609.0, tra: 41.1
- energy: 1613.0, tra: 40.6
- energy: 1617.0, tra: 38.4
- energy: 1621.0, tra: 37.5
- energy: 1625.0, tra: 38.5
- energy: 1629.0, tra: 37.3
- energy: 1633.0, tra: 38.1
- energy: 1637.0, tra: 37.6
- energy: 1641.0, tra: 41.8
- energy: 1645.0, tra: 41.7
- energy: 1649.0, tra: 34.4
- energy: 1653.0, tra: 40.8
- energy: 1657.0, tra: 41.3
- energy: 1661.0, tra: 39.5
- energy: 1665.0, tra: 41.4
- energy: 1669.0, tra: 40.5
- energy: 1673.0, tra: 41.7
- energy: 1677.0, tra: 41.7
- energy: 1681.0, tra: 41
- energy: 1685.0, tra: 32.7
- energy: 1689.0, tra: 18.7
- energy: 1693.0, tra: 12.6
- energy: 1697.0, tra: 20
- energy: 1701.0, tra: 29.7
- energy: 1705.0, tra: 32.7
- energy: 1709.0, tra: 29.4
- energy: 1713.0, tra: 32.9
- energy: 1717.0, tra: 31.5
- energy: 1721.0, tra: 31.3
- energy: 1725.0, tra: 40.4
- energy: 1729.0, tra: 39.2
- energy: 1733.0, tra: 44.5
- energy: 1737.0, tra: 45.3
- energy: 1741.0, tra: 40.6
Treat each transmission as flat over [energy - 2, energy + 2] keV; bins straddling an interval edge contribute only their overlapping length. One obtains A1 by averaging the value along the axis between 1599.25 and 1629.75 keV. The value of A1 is 40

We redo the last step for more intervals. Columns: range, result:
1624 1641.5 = 38.4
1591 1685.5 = 39.9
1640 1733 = 34.8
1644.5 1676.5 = 40.2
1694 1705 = 25.2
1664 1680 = 41.3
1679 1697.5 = 25.4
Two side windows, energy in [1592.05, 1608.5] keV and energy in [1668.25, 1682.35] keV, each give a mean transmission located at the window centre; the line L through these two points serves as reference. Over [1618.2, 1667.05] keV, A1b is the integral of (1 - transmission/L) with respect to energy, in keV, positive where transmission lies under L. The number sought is 2.9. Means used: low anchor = 42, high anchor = 41.3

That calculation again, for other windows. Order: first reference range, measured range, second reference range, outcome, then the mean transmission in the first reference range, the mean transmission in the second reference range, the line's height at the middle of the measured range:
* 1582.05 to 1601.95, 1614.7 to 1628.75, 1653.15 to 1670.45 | 0.9 keV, 40.6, 40.7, 40.6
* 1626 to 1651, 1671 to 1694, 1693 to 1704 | -3.6 keV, 38.5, 23.3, 27.4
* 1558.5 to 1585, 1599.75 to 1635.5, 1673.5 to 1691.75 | -3.5 keV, 38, 33.3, 36.1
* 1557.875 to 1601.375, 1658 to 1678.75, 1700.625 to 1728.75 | -3.4 keV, 39.1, 33.1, 35.2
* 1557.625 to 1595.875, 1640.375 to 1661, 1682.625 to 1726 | -4.6 keV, 38.7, 28.2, 32.6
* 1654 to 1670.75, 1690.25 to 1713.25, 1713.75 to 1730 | 7.1 keV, 40.7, 35.2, 37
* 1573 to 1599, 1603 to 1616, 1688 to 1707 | -1.9 keV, 39.7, 23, 36.1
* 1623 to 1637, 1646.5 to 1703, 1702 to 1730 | 2.7 keV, 37.9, 33.6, 35.7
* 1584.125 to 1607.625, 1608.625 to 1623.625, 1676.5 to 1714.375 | -0.2 keV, 41.3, 28.6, 38.7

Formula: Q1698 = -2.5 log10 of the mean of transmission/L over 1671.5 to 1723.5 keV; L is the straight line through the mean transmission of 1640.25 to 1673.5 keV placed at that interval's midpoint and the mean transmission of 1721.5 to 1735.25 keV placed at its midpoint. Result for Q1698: 0.30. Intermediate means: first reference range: 40.2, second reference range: 40.3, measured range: 30.4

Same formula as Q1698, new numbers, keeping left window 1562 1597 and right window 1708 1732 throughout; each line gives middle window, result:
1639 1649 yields -0.09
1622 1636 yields -0.01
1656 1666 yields -0.11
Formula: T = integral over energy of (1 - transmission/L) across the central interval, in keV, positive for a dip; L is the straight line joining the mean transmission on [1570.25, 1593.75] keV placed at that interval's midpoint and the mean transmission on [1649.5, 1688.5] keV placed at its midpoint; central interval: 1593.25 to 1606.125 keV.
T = -1.1 keV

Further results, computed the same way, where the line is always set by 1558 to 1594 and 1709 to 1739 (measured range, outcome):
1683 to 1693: 3.86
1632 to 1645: -0.55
